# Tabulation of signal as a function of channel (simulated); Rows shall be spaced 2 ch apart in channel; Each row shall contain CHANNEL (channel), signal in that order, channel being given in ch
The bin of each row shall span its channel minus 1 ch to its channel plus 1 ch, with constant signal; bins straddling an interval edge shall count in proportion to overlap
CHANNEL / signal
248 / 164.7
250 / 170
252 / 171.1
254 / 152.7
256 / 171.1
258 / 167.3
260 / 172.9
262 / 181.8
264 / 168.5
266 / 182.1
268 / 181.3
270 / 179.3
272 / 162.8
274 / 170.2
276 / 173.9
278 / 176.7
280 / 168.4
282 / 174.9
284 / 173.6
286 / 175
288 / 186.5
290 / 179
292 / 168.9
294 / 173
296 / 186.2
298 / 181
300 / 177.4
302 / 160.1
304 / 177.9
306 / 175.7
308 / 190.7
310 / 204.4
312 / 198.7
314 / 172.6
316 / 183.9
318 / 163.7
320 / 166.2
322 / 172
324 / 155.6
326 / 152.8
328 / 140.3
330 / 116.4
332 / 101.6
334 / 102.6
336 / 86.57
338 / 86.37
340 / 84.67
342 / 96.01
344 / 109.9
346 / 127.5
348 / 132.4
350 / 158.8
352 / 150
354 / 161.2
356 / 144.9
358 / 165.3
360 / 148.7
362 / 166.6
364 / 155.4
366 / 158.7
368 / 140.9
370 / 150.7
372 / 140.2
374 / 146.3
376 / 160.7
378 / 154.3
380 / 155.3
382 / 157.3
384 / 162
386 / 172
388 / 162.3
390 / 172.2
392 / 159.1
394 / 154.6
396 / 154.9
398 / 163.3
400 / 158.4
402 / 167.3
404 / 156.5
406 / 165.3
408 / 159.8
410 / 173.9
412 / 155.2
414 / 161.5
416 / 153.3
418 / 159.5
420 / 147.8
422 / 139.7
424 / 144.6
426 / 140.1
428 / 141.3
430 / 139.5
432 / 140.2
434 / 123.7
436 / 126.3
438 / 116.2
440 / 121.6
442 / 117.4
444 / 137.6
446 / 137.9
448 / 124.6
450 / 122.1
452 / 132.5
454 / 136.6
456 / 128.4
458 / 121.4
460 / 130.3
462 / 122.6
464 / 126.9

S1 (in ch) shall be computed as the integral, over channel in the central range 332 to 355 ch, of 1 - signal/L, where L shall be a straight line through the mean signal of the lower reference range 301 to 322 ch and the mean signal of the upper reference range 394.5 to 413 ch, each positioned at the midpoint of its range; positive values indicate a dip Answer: 7.4 ch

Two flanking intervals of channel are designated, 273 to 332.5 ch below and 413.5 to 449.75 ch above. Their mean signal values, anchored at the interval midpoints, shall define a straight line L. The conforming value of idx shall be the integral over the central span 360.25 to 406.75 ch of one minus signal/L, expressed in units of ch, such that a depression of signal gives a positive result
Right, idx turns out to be -2.7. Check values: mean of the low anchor 170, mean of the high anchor 137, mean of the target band 158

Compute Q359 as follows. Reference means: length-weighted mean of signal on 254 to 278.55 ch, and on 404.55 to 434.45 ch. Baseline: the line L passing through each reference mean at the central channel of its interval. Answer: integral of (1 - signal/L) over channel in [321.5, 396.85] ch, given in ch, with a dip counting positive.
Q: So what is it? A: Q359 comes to 7.8 ch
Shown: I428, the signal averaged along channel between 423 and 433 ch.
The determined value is 141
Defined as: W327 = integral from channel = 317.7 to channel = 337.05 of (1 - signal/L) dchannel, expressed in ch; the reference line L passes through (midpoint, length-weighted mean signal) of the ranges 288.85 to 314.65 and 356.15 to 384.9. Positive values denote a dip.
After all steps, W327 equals 4.1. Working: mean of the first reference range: 181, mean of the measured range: 135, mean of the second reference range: 154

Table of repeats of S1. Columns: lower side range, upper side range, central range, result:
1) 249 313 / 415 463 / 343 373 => 1.5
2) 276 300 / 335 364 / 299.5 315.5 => -2.0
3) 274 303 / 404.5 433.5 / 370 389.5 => 0.2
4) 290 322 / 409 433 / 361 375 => 1.0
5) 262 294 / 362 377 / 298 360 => 5.5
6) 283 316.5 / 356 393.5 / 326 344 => 6.8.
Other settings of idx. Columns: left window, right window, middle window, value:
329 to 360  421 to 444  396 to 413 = -4.34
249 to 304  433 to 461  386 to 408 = -3.32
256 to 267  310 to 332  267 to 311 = -2.34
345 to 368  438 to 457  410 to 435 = -2.25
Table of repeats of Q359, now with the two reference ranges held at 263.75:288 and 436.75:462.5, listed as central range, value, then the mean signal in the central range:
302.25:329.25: -1.4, 173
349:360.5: -0.2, 155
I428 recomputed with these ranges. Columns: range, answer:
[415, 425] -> 149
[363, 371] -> 151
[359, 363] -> 158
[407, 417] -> 161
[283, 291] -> 179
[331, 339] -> 94.3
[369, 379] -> 150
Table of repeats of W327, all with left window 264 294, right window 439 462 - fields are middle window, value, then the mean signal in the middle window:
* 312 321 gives -0.5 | 175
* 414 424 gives -1.0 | 151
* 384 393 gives -1.3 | 166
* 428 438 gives 0.1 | 132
